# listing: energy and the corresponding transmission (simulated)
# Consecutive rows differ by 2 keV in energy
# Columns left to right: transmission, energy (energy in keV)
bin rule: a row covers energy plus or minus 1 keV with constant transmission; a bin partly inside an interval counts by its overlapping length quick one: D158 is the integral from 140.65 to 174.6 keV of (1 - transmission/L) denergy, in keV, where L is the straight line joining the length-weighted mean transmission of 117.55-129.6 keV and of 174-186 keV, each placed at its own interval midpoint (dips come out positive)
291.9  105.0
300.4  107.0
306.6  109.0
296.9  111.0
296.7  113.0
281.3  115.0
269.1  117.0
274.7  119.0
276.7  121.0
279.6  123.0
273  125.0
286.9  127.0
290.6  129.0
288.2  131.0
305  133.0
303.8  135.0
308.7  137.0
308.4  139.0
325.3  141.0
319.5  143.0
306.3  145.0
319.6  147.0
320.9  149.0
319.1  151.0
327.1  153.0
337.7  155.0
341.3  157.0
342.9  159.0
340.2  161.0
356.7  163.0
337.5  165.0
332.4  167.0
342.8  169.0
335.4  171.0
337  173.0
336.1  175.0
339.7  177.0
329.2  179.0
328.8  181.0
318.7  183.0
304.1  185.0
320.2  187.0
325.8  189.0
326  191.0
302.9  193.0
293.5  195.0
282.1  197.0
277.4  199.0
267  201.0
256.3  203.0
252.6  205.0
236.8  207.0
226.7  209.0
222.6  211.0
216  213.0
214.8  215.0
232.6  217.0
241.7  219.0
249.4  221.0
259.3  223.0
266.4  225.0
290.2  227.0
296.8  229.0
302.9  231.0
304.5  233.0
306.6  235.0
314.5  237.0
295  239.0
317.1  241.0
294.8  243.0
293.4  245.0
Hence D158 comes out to -2.7 keV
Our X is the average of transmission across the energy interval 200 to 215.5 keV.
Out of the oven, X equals 237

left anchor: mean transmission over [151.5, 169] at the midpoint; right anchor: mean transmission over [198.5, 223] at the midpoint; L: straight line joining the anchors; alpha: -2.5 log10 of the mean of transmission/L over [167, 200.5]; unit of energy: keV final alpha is -0.089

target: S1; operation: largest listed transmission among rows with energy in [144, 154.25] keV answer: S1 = 327.1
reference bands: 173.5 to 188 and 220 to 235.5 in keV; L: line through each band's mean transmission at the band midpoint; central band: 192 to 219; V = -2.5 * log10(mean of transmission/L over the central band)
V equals 0.20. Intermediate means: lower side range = 326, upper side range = 284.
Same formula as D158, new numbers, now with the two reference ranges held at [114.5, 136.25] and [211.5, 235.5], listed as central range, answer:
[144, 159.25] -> -2.57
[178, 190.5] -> -2.27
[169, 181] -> -2.70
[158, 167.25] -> -2.21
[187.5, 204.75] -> -1.35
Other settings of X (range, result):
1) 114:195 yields 315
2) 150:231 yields 297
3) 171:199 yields 318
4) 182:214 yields 277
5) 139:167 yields 330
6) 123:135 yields 289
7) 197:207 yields 263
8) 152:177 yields 339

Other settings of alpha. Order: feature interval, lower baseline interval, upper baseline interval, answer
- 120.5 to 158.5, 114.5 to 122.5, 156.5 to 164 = 0.01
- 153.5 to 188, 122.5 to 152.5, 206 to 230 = -0.19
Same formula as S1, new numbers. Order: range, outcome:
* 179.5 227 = 328.8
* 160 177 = 356.7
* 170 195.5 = 339.7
